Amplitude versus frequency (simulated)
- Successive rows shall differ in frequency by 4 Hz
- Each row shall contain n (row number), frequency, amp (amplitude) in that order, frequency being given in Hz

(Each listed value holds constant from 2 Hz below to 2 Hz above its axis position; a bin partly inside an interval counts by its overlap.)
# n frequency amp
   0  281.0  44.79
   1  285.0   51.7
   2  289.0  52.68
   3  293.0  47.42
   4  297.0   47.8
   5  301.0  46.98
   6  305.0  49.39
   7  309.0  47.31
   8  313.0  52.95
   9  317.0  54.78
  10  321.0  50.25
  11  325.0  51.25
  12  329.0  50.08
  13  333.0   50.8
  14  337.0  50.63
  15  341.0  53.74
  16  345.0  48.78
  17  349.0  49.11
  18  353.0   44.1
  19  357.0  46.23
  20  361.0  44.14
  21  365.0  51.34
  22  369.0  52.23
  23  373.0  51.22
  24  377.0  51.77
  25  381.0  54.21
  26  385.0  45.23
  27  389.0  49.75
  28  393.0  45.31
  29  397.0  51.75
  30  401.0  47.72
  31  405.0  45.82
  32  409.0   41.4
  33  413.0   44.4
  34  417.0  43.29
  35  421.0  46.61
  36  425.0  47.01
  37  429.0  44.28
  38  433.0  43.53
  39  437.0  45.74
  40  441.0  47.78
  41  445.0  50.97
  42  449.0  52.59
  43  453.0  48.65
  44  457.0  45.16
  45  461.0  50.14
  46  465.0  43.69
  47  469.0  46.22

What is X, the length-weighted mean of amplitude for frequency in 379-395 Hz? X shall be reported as 48.6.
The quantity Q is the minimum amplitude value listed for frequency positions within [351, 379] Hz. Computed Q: 44.1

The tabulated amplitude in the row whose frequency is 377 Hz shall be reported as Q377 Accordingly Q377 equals 51.77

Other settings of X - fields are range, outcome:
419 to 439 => 45.4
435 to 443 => 46.8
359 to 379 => 50.1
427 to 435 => 43.9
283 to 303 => 49.3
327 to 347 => 50.8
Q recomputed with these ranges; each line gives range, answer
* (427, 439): 43.53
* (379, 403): 45.23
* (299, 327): 46.98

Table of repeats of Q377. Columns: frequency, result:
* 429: 44.28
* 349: 49.11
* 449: 52.59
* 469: 46.22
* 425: 47.01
